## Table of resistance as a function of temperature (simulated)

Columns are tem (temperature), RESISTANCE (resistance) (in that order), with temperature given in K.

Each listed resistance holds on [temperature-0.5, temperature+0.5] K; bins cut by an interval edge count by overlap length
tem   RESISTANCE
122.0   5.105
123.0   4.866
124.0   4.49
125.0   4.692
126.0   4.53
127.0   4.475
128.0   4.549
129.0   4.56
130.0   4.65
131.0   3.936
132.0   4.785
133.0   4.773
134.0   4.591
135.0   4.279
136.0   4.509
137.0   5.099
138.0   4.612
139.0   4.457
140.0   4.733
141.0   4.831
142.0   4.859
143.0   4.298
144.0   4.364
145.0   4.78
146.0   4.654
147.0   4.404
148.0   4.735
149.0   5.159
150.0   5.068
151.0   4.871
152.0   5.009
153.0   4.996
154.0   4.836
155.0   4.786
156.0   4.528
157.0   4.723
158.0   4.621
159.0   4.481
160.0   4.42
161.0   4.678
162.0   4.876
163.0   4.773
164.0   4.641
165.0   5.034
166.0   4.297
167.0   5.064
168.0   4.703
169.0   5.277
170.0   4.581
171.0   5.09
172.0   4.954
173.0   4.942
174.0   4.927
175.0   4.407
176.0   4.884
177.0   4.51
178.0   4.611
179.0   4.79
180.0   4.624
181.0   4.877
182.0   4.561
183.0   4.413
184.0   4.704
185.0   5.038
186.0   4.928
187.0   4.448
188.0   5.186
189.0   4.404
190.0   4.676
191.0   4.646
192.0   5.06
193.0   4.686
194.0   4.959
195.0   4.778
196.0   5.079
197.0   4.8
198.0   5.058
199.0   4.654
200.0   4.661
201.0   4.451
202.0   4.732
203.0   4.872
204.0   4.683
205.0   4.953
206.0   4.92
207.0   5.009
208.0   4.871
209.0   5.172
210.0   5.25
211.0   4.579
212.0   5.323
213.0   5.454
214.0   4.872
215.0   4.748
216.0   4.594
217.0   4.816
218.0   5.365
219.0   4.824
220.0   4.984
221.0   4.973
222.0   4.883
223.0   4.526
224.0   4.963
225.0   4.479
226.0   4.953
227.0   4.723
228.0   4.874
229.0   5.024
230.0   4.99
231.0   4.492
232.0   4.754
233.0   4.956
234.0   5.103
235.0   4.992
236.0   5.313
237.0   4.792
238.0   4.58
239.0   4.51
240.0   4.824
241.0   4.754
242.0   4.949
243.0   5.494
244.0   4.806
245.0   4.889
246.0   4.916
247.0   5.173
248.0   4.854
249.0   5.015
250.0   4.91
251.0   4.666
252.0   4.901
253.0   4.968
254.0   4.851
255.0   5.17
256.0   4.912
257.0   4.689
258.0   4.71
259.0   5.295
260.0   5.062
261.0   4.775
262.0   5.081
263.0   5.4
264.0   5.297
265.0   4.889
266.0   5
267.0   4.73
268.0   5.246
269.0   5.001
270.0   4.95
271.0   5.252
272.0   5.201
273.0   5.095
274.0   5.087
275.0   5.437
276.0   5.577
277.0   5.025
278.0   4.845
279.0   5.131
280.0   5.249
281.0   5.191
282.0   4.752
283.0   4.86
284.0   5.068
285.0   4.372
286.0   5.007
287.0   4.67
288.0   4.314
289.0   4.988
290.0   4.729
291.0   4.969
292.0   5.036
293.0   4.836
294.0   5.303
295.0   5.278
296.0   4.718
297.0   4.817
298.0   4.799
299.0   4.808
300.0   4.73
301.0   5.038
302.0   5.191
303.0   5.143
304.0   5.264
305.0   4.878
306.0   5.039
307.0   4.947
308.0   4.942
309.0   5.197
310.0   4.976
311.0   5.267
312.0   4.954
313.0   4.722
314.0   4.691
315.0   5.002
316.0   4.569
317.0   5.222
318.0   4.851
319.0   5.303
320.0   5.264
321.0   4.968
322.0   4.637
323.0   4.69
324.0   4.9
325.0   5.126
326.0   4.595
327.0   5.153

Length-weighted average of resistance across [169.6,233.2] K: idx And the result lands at 4.83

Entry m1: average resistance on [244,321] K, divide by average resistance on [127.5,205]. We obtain 1.1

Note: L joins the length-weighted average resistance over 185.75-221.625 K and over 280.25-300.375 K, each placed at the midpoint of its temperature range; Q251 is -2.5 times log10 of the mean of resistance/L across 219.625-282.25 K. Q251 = -0.02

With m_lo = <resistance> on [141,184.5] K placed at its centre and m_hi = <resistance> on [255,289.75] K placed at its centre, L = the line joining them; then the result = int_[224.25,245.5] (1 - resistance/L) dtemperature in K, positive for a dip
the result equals 0.19 K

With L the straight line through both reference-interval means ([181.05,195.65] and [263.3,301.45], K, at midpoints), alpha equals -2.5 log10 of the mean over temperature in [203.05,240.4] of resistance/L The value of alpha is -0.01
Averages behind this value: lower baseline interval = 4.76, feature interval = 4.9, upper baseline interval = 4.98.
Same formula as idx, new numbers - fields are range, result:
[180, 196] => 4.76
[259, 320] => 5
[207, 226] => 4.93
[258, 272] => 5.07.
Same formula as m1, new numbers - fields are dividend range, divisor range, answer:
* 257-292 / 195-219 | 1.02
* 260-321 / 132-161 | 1.06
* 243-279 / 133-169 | 1.07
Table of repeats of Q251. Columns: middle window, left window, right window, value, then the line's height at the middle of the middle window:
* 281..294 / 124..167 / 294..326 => 0.02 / 4.92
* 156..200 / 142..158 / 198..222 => 0.01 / 4.82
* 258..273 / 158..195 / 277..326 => -0.04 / 4.89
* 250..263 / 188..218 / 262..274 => 0.02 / 5.06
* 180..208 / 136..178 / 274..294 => 0.01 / 4.81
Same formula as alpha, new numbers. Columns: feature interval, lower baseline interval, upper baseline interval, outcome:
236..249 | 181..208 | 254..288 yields 0.01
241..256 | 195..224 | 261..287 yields 0.01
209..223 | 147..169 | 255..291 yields -0.02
